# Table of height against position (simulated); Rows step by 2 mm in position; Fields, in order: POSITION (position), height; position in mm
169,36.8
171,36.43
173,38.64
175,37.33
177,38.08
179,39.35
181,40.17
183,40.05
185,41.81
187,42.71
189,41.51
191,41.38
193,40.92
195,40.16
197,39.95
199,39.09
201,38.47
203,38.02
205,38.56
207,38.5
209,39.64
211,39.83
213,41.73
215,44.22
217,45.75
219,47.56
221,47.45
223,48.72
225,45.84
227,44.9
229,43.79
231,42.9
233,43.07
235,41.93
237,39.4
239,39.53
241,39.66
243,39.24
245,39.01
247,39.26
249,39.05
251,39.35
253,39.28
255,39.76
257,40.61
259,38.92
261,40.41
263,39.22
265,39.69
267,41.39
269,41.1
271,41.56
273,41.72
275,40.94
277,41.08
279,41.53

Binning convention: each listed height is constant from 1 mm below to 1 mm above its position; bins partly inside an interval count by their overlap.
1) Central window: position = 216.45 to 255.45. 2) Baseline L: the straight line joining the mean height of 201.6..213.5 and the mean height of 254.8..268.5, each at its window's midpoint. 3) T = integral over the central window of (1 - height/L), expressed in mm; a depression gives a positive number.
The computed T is -2.6 mm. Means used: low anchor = 39.3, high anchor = 40.1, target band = 42.3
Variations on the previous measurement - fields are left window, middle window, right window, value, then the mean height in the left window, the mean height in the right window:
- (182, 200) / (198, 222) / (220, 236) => 0.76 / 40.8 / 44.8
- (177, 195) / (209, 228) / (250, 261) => -2.16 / 40.8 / 39.7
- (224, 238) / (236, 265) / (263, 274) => 1.72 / 43.1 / 40.9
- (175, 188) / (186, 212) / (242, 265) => 0.04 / 40.1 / 39.5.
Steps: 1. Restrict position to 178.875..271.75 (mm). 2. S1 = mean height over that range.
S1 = 41.2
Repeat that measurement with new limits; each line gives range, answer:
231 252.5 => 40.1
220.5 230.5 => 45.9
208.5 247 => 42.8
